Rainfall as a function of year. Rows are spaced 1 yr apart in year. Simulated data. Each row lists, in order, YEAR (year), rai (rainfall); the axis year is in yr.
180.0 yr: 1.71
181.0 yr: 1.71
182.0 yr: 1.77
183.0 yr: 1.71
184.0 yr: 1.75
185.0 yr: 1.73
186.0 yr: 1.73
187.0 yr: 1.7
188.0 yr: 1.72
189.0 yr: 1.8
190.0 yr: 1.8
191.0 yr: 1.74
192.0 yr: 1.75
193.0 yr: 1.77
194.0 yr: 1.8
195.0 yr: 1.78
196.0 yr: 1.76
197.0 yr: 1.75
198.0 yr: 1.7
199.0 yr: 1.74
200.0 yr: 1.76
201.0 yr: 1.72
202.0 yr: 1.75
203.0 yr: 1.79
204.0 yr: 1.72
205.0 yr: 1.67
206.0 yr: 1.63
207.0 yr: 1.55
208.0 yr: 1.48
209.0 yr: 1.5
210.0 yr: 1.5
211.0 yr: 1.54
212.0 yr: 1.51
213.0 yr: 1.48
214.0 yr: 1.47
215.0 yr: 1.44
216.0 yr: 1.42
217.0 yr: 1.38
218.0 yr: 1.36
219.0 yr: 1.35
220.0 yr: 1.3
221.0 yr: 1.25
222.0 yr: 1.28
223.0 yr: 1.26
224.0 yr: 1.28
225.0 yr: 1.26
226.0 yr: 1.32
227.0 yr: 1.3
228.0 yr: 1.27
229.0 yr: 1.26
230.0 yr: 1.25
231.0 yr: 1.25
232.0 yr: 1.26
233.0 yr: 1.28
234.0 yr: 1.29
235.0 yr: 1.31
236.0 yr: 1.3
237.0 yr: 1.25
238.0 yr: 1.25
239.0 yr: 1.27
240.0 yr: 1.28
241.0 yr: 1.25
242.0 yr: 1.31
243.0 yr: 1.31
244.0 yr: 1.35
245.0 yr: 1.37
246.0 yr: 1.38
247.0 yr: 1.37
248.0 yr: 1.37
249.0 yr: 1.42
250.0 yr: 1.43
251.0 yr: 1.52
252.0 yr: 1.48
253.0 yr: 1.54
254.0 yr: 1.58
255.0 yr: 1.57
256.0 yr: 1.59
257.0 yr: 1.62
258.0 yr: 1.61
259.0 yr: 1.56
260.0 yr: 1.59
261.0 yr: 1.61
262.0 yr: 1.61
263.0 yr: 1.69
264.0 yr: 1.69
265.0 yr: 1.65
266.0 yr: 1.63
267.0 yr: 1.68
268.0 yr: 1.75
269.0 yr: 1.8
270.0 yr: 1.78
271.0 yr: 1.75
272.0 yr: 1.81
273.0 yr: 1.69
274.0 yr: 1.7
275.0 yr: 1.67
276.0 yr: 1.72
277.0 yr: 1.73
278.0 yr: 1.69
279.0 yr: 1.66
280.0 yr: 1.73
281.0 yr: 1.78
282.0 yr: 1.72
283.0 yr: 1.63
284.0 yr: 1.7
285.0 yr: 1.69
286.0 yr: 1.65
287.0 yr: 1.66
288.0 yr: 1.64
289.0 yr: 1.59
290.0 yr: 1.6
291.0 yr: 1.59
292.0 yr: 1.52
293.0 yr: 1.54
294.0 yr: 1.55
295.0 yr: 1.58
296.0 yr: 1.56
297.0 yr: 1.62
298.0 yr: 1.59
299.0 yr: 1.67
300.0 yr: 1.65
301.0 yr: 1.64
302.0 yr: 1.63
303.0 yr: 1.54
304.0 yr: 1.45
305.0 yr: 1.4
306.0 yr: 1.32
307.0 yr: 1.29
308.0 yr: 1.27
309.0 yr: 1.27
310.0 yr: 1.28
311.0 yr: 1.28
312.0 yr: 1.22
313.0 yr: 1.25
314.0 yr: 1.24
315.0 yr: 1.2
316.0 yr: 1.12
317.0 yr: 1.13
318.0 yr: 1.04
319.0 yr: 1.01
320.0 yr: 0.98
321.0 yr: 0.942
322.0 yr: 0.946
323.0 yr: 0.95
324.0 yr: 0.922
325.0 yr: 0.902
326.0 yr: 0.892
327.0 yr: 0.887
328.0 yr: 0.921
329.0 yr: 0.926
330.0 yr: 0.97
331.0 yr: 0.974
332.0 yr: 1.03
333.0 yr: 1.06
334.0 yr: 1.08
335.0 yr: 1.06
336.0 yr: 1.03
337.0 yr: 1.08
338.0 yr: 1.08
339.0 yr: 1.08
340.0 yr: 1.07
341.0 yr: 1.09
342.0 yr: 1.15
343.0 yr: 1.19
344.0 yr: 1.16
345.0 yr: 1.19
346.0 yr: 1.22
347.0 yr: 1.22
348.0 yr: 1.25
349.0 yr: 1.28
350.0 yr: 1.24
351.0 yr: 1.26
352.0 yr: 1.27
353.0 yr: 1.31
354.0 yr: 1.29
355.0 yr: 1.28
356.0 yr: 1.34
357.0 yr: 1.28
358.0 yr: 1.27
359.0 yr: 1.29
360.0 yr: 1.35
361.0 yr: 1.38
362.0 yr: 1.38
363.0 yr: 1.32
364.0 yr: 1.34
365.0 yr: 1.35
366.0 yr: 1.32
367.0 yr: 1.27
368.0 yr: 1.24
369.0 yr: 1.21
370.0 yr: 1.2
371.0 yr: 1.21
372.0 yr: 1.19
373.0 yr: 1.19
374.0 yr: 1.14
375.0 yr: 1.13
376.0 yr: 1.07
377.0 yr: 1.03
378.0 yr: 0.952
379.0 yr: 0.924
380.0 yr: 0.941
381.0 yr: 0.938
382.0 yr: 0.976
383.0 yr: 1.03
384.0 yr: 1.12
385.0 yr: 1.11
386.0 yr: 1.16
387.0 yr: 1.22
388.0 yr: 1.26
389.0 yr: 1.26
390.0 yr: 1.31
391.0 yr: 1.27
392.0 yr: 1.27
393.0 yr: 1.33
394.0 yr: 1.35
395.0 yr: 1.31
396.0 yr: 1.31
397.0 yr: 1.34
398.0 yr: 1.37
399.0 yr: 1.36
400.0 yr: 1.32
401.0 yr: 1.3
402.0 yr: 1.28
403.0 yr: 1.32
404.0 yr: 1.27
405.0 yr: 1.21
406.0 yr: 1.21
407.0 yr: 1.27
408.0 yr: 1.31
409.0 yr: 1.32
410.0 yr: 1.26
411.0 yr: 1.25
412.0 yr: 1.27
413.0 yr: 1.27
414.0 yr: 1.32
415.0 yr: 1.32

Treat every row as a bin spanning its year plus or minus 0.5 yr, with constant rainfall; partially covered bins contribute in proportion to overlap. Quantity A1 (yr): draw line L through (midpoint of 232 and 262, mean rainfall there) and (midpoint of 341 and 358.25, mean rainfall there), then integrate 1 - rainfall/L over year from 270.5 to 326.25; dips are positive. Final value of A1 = -4.7 yr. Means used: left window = 1.42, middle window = 1.45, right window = 1.24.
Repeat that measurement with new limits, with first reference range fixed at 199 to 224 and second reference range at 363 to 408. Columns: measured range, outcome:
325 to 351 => 4.1 yr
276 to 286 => -2.3 yr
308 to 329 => 4.0 yr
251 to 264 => -1.5 yr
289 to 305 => -2.5 yr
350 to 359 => -0.2 yr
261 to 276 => -3.2 yr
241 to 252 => 0.5 yr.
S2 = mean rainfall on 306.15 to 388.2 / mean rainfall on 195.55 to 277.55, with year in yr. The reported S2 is 0.76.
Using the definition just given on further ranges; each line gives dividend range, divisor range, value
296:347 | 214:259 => 0.87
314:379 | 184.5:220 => 0.70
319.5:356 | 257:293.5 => 0.65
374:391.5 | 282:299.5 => 0.68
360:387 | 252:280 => 0.70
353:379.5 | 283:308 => 0.79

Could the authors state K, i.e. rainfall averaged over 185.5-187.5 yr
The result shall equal 1.71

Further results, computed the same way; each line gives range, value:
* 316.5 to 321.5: 1.02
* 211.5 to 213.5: 1.5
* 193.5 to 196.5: 1.78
